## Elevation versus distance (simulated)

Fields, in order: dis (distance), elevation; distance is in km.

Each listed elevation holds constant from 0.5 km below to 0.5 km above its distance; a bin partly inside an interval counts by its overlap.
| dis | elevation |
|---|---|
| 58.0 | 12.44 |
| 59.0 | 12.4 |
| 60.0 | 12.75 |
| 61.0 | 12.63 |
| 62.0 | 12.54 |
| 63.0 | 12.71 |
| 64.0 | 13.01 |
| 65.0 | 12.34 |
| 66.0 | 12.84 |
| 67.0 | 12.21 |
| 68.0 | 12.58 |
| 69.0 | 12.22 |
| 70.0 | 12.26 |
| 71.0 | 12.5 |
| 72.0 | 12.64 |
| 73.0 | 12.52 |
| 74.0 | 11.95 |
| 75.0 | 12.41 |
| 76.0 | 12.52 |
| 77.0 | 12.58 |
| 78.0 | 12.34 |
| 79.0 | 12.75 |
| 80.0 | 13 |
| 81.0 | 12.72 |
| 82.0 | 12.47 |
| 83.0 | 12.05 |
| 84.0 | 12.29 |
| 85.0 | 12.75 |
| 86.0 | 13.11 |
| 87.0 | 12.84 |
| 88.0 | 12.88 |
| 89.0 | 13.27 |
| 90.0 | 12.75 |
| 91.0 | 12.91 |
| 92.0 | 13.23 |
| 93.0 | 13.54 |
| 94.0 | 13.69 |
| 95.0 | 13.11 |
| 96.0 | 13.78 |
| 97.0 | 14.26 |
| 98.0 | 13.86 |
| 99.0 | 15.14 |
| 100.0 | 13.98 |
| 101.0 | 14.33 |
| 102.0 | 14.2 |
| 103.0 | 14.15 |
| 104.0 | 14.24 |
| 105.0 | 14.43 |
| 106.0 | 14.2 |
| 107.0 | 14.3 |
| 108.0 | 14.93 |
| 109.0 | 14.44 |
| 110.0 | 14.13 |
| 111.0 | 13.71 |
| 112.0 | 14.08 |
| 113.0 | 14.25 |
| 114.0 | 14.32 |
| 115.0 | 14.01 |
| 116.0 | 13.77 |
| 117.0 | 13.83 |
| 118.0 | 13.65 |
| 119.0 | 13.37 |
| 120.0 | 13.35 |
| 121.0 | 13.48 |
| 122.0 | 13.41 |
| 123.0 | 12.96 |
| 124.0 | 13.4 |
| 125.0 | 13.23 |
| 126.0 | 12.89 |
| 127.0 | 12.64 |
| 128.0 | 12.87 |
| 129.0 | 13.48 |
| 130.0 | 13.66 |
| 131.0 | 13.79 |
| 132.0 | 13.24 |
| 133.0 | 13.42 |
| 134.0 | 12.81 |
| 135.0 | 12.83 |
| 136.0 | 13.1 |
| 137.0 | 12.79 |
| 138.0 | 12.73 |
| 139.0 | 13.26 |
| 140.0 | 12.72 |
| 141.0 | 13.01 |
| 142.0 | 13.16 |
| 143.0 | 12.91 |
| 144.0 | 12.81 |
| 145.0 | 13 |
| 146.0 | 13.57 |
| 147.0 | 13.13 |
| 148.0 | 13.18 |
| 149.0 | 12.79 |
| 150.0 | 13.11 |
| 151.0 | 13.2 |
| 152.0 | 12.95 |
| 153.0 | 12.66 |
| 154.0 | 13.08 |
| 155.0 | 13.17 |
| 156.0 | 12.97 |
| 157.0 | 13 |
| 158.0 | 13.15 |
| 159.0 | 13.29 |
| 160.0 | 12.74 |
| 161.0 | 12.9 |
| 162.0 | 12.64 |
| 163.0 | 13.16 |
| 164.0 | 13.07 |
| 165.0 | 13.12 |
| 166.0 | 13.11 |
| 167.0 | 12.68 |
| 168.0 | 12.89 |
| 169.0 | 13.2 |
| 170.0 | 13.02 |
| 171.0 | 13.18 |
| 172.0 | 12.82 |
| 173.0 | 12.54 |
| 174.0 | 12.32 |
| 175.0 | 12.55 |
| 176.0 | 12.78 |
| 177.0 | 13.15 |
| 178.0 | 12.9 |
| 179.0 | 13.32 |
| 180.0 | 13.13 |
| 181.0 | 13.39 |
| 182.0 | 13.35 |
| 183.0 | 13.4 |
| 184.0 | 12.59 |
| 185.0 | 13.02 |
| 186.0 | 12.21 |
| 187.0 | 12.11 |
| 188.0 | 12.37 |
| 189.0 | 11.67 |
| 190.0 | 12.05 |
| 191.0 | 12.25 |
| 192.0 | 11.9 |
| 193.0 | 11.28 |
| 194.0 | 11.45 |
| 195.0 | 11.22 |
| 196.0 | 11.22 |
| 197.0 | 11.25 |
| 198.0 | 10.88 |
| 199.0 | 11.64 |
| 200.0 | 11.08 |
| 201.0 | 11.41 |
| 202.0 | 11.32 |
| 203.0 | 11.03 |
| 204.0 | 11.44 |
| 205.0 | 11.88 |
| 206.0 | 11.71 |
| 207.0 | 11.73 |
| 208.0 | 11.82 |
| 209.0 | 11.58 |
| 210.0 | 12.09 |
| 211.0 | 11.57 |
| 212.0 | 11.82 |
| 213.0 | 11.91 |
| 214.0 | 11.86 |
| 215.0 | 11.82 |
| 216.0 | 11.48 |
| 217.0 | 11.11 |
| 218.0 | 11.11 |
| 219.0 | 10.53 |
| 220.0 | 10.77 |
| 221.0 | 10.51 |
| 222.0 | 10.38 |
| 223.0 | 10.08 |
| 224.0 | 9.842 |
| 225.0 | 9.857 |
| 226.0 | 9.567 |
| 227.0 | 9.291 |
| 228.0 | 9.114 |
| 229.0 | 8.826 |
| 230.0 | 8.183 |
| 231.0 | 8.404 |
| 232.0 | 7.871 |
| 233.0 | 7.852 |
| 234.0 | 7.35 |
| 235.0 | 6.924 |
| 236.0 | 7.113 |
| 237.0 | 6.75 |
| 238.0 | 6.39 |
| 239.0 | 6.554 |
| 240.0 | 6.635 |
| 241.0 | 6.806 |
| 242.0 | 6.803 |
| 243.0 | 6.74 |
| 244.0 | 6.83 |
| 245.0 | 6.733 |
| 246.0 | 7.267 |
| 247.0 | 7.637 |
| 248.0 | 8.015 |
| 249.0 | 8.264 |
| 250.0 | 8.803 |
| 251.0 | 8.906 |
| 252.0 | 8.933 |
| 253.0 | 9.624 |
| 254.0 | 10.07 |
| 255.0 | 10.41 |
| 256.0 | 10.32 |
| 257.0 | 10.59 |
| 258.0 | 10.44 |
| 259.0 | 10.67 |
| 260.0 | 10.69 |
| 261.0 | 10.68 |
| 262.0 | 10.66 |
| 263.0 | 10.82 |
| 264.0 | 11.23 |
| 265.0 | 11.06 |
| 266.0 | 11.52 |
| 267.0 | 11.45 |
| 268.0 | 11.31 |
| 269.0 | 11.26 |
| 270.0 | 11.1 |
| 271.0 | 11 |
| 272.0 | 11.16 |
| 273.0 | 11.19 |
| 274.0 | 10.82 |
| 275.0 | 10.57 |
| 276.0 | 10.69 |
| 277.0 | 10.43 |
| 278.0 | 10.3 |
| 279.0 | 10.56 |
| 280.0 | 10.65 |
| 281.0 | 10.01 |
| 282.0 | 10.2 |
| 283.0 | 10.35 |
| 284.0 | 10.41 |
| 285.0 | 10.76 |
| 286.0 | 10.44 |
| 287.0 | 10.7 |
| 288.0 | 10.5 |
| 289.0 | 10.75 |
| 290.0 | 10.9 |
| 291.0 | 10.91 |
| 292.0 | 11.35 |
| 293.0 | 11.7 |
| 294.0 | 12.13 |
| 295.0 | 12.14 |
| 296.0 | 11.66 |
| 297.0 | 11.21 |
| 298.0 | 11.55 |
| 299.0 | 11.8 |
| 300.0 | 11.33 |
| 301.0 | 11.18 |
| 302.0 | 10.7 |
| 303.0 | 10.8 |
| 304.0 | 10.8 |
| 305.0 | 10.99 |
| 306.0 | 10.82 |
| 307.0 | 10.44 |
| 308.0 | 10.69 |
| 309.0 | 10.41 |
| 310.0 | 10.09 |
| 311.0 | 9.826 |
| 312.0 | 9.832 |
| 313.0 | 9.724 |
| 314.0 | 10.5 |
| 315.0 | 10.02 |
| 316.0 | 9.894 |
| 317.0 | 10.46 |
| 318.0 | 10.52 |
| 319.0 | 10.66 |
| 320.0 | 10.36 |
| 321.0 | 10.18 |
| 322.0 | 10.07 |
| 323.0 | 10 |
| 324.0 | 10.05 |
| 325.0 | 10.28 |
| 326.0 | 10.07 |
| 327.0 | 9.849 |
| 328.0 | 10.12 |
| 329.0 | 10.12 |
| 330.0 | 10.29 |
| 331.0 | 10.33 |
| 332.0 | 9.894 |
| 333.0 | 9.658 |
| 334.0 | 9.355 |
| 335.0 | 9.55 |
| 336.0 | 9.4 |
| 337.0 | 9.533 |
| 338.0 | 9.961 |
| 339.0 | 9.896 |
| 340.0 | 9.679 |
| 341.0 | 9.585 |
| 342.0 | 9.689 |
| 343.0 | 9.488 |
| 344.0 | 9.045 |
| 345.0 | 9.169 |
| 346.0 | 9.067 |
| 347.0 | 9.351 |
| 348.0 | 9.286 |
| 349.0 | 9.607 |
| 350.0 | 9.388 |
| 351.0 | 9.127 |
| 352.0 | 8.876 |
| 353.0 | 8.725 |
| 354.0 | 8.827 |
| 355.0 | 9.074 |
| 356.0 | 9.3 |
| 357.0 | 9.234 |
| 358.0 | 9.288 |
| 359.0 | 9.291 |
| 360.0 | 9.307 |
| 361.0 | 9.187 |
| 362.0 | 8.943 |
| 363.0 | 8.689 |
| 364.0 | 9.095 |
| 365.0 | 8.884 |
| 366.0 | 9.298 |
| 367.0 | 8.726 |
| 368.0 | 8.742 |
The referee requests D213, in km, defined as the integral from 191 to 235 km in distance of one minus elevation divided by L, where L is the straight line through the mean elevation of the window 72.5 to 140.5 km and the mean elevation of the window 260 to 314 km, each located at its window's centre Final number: 4.6 km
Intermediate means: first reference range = 13.4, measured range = 10.7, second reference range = 10.9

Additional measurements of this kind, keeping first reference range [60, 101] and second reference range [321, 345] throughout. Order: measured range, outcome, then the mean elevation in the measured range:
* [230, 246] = 5.7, 7.09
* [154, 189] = -3.3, 12.9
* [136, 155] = -1.4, 13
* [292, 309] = -1.7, 11.2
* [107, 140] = -3.0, 13.5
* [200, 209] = -0.1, 11.5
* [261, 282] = -0.6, 10.9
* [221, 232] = 1.8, 9.34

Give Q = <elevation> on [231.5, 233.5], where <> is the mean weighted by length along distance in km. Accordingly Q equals 7.86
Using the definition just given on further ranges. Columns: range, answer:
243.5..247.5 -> 7.12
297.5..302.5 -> 11.3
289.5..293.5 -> 11.2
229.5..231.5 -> 8.29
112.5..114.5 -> 14.3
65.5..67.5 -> 12.5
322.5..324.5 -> 10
